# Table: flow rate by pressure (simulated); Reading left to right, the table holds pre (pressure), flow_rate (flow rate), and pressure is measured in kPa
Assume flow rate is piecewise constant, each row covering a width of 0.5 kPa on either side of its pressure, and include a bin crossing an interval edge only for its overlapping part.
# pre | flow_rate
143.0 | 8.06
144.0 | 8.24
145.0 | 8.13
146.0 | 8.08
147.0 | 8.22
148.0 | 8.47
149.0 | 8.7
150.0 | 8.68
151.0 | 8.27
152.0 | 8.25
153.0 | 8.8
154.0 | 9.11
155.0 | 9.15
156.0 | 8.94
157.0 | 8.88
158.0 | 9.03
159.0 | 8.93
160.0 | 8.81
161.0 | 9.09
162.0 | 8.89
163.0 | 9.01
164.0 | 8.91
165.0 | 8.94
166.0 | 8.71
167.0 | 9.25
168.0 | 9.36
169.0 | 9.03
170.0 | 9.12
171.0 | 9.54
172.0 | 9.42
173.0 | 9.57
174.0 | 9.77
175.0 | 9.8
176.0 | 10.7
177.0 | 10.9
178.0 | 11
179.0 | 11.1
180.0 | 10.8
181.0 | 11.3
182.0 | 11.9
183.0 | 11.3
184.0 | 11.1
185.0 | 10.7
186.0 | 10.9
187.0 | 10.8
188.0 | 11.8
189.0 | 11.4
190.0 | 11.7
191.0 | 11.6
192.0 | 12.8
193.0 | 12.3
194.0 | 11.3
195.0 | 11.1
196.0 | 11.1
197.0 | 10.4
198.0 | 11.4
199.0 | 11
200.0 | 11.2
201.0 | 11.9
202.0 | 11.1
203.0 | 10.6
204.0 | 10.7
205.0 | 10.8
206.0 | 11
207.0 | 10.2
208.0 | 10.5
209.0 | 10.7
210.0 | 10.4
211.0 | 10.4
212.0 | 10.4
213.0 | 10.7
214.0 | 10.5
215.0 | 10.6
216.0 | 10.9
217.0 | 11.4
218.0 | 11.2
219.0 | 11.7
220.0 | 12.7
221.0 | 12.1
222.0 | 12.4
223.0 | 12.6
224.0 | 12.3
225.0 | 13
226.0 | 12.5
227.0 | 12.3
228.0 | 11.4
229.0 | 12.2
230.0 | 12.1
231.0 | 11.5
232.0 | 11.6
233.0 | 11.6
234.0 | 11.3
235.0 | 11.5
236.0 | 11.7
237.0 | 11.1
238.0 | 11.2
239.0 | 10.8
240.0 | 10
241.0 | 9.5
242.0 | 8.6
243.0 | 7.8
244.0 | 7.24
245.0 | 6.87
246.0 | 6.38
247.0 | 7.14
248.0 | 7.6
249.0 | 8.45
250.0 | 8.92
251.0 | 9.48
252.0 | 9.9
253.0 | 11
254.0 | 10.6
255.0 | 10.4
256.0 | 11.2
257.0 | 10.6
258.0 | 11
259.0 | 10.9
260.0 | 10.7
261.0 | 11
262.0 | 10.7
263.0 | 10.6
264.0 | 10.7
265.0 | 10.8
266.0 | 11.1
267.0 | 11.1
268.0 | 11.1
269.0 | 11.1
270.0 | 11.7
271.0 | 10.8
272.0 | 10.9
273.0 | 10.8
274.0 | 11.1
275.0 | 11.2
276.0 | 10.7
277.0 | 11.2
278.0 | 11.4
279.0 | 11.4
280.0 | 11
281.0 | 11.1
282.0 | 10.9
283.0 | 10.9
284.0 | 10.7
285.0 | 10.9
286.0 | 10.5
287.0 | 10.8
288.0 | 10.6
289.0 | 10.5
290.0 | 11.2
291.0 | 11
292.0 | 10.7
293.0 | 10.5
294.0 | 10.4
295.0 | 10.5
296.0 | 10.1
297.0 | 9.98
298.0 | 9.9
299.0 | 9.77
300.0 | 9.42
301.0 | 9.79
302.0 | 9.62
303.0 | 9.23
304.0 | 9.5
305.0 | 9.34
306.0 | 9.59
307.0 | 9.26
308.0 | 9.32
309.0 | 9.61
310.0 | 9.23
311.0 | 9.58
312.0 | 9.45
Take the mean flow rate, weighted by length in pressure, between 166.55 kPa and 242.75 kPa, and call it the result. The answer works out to 11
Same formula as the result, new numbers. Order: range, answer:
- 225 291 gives 10.6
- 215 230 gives 12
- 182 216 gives 11.1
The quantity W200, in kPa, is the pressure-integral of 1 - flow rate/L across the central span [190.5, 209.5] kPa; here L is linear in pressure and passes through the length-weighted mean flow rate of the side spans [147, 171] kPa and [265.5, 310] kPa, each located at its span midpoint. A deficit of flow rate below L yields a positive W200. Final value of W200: -3.54 kPa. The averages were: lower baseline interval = 8.88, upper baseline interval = 10.5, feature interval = 11.1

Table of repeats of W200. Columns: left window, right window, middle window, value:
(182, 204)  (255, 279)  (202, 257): 2.74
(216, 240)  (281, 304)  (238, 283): 3.42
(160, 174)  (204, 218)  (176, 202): -3.64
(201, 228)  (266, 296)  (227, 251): 2.75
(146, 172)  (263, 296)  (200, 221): -2.61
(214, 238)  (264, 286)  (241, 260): 3.70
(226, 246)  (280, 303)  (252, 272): -0.79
